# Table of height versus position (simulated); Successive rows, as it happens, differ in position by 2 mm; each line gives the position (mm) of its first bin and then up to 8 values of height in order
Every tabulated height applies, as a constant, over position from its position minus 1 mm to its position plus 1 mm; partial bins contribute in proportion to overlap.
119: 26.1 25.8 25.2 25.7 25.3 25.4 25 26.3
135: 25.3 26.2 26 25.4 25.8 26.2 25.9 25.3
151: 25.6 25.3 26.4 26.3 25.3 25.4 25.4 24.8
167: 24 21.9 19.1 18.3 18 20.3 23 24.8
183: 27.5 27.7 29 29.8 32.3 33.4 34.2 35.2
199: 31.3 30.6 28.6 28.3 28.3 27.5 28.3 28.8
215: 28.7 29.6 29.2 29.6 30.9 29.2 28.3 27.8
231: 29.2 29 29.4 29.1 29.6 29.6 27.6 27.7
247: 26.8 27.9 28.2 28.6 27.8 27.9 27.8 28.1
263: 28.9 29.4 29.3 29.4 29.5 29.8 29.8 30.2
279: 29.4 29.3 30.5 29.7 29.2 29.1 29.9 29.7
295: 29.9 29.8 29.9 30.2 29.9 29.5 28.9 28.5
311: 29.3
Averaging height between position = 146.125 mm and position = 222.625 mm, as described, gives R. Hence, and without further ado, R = 27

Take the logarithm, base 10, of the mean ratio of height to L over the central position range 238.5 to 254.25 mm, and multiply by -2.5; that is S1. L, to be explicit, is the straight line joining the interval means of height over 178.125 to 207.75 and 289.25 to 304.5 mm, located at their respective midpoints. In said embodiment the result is 0.06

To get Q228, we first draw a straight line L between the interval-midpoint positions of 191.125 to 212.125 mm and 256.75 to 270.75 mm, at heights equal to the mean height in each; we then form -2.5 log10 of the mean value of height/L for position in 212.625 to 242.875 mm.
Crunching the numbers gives 0.03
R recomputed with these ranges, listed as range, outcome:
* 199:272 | 28.8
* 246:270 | 28.3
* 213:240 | 29.2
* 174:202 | 28.4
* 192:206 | 31.7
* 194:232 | 29.7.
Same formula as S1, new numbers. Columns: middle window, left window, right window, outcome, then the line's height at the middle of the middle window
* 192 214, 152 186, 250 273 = -0.190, 25.6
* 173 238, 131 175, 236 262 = -0.075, 26.6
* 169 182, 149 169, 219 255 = 0.247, 26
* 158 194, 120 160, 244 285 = 0.068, 26.6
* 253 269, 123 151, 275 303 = 0.018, 29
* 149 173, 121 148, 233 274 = 0.088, 26.3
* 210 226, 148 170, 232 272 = -0.076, 27.3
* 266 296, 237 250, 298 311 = -0.024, 29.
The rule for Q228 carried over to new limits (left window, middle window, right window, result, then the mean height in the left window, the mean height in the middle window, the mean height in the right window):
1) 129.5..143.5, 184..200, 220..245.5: -0.15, 25.7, 31.6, 29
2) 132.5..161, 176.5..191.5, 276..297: 0.00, 25.8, 26.8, 29.7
